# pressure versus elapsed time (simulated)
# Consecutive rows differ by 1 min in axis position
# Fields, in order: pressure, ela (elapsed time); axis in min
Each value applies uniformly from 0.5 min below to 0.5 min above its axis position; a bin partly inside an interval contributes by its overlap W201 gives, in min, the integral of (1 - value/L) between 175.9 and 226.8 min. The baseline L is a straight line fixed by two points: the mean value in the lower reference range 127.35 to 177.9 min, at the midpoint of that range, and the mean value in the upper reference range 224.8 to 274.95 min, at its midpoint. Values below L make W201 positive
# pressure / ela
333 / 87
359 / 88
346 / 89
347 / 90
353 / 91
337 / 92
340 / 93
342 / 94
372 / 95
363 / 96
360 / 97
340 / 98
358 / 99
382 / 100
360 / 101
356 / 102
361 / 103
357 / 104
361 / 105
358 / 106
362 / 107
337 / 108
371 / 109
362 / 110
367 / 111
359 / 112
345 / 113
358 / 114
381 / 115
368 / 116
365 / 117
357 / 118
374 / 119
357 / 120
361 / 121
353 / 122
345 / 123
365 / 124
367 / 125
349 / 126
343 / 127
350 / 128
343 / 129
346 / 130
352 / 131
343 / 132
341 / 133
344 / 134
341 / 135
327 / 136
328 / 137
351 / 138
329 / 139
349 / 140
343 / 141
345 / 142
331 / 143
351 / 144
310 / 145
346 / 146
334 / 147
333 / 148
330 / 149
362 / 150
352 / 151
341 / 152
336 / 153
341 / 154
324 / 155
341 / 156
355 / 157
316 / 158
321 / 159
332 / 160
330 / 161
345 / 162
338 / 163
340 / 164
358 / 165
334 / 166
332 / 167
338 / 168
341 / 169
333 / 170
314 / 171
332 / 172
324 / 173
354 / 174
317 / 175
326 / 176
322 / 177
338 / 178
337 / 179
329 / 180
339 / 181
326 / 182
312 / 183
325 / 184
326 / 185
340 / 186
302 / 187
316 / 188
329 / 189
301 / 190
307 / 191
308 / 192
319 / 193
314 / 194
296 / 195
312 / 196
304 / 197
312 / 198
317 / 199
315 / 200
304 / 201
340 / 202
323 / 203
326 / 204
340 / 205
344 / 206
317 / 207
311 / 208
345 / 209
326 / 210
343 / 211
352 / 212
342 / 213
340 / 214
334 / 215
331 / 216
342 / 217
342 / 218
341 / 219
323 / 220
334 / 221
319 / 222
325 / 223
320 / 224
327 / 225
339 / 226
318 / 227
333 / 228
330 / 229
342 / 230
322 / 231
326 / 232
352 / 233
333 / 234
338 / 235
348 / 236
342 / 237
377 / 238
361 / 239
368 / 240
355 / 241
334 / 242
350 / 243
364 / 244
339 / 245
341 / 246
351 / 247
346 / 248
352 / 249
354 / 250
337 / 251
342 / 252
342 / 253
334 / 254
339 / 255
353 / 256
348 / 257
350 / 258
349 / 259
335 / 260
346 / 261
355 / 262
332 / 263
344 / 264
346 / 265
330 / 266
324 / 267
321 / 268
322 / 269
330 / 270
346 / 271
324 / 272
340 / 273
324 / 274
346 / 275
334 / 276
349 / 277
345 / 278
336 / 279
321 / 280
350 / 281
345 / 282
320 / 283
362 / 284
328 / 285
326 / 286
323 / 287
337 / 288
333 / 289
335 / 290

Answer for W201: 2.07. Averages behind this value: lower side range 337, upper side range 341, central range 325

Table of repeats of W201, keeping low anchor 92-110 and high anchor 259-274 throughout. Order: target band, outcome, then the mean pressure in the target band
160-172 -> 0.4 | 336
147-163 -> 0.6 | 337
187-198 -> 1.1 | 310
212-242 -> 0.2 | 338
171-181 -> 0.5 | 331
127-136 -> 0.2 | 344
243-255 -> -0.3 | 346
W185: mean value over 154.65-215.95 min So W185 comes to 328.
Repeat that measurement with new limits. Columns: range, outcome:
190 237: 328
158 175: 334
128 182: 337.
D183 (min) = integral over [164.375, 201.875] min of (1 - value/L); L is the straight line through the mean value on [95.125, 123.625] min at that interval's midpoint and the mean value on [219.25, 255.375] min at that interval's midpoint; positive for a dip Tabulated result 2.7 min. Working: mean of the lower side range 360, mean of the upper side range 340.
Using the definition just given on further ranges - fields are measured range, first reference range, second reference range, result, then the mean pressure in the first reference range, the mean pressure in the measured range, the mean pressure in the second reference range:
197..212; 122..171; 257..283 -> 0.58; 340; 326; 338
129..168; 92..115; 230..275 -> 1.59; 358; 339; 342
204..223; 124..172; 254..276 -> 0.25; 340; 334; 338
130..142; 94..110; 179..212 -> 0.16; 359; 341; 322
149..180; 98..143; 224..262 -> 1.27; 353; 336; 344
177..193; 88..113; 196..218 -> 0.59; 356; 322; 329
